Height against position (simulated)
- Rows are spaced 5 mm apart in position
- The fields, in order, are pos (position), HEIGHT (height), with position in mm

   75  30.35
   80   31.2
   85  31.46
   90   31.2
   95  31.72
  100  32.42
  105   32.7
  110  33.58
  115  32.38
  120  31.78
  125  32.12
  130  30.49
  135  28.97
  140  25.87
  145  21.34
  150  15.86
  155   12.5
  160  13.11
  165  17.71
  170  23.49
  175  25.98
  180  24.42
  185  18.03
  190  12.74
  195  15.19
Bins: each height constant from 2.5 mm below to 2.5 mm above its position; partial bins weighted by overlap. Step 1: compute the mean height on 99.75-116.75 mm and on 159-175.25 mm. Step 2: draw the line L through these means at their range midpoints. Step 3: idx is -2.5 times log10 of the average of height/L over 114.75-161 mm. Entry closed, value 0.11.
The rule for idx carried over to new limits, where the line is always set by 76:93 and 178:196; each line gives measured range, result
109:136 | -0.20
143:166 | 0.35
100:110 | -0.15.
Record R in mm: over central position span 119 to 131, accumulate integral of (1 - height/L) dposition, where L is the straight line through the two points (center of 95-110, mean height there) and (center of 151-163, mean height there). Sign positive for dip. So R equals -3.4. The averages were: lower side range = 32.6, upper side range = 13.4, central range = 31.5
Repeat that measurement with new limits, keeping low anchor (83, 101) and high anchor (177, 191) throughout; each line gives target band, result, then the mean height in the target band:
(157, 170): 3.0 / 16.9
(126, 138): -1.6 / 29.9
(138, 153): 2.4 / 20.6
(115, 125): -1.5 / 32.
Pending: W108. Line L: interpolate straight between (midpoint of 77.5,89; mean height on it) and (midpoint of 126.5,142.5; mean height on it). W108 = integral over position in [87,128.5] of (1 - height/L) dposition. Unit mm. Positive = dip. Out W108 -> -2.97 mm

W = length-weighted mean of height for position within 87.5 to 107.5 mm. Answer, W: 32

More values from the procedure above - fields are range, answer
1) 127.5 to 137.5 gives 29.7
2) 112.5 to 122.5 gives 32.1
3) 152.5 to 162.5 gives 12.8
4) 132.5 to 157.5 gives 20.9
